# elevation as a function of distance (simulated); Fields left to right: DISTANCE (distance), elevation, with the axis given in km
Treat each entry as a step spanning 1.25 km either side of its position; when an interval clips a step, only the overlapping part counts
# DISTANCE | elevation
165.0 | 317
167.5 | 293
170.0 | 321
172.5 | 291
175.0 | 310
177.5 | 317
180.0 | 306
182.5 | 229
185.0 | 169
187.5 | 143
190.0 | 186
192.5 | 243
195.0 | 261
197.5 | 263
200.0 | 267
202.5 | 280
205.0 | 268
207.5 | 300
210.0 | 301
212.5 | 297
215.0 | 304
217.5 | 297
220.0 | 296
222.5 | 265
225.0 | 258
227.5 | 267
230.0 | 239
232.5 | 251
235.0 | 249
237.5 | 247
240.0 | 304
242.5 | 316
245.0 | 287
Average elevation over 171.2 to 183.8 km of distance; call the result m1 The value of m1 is 290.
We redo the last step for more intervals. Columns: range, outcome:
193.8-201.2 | 264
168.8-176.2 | 307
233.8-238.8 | 249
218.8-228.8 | 271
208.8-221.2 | 299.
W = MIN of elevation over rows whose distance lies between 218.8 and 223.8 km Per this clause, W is 265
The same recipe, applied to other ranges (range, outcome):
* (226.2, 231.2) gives 239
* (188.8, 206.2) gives 186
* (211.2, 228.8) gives 258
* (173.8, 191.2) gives 143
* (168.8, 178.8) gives 291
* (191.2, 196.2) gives 243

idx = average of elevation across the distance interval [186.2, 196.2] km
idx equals 208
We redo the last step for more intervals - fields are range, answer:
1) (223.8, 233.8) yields 254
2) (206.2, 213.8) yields 299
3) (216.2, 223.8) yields 286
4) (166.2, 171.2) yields 307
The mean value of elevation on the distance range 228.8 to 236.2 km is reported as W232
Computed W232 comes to 246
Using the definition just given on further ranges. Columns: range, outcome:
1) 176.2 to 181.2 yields 312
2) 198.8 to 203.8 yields 274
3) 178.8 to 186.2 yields 235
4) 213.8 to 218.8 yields 300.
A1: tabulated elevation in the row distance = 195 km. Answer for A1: 261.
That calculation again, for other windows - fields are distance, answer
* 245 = 287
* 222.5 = 265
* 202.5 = 280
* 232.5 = 251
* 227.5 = 267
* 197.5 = 263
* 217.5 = 297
